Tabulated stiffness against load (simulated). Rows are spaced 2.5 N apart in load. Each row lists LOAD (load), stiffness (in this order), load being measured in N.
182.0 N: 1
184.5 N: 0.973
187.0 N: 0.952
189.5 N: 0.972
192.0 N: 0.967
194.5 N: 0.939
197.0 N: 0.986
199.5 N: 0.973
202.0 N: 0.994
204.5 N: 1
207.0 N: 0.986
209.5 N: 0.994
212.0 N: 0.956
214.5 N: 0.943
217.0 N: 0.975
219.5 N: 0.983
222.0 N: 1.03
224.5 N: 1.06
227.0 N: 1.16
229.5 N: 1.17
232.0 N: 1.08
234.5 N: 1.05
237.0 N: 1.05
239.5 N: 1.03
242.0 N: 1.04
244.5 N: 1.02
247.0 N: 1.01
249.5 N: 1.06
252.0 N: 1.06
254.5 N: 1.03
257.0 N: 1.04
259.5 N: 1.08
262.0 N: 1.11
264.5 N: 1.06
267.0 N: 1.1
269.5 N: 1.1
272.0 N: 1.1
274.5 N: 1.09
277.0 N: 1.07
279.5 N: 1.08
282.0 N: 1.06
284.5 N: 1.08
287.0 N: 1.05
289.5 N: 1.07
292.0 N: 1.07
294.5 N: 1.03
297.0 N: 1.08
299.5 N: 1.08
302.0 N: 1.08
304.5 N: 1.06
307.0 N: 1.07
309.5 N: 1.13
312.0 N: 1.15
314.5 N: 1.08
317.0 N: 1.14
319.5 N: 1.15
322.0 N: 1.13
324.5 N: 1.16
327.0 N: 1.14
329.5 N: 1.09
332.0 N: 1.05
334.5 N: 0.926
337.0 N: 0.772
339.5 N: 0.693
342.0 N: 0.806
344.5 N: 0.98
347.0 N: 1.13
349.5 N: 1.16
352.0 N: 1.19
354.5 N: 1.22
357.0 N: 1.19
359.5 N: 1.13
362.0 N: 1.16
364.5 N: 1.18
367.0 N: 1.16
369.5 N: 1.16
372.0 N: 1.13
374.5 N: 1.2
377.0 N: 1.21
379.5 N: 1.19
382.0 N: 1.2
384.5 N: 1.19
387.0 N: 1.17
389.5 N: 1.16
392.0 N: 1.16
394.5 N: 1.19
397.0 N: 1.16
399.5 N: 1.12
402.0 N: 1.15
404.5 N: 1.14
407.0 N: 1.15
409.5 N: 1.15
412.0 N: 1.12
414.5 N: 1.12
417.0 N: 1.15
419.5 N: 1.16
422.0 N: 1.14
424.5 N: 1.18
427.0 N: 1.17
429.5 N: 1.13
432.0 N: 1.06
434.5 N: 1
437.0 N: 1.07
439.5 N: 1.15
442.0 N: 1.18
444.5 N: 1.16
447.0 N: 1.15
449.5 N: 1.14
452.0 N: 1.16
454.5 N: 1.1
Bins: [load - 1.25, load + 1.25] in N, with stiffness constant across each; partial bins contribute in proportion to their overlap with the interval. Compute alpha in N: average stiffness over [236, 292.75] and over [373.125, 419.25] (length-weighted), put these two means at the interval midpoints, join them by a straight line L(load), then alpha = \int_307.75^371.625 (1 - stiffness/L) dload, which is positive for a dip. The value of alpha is 2.08 N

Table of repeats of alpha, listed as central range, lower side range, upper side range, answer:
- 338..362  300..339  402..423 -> 0.8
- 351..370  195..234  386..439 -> -1.2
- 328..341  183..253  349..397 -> 2.6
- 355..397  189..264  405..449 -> -2.6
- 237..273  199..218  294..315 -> -1.0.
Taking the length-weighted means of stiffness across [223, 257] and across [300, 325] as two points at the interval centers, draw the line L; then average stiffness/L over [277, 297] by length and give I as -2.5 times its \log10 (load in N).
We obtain 0.03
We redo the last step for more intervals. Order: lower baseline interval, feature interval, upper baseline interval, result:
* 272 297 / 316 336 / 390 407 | 0.006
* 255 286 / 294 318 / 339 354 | -0.041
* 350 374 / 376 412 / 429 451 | -0.017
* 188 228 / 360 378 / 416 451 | -0.074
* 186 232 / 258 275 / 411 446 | -0.055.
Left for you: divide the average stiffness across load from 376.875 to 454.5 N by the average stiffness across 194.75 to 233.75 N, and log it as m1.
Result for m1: 1.13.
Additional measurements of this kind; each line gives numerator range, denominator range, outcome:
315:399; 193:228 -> 1.11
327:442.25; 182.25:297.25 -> 1.08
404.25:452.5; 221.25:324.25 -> 1.05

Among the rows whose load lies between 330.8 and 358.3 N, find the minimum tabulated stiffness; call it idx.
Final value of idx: 0.693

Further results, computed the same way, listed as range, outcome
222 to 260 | 1.01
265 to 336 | 0.926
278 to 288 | 1.05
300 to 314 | 1.06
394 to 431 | 1.12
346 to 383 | 1.13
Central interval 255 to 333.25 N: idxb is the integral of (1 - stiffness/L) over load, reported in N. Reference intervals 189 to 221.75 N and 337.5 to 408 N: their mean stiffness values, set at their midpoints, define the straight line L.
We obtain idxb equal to -2.4 N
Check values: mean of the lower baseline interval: 0.976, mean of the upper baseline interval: 1.13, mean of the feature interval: 1.09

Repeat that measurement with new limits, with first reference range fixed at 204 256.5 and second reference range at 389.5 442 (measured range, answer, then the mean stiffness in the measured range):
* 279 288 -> 0.0 N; 1.07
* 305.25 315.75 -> -0.3 N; 1.11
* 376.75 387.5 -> -0.7 N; 1.19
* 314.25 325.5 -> -0.6 N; 1.14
